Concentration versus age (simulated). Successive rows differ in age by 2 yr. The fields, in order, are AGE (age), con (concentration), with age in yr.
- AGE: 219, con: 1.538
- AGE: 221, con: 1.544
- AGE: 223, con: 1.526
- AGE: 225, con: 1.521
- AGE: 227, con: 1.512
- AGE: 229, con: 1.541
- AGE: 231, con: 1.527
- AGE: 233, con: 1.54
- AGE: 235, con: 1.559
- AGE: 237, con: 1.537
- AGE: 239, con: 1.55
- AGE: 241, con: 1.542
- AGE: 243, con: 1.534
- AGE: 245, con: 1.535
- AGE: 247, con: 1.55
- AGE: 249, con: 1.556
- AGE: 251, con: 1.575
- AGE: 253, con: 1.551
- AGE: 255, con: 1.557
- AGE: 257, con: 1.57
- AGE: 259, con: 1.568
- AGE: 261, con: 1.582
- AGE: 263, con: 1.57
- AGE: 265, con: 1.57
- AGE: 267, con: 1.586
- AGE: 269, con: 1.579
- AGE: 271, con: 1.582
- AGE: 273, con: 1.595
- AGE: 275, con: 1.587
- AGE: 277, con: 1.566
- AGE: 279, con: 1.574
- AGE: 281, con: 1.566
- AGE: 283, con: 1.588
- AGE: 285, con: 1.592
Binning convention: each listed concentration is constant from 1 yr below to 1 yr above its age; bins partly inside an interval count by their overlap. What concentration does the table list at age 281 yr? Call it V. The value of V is 1.566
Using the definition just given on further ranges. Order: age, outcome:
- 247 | 1.55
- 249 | 1.556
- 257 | 1.57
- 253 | 1.551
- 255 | 1.557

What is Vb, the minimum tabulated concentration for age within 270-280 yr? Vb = 1.566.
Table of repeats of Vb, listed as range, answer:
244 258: 1.535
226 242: 1.512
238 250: 1.534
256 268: 1.568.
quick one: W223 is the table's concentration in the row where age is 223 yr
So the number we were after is 1.526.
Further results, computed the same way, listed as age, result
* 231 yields 1.527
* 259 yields 1.568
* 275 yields 1.587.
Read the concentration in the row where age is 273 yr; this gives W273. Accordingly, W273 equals 1.595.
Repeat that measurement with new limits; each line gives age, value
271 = 1.582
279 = 1.574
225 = 1.521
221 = 1.544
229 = 1.541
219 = 1.538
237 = 1.537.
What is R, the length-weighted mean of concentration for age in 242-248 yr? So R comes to 1.54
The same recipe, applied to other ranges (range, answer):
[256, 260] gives 1.57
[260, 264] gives 1.58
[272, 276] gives 1.59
